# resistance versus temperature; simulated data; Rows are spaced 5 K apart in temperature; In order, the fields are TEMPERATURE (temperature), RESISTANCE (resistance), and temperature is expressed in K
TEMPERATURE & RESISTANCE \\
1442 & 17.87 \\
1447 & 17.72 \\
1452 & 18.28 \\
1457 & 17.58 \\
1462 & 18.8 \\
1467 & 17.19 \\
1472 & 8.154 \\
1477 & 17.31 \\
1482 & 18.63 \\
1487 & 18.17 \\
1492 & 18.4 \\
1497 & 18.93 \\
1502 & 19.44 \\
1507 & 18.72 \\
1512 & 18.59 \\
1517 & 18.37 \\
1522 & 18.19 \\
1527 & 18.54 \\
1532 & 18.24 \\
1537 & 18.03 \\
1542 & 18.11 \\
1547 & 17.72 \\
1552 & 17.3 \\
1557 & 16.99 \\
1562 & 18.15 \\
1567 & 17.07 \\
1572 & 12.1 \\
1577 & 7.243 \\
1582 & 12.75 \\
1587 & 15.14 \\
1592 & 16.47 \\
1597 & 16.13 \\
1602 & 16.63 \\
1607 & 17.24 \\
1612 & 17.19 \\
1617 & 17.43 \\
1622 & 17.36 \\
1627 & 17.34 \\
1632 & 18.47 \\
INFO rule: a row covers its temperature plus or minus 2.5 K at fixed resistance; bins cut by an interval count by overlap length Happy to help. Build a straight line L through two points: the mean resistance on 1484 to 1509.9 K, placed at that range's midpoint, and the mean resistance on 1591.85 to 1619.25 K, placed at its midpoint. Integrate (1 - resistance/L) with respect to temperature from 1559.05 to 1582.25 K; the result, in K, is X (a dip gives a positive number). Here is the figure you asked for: 5.2 K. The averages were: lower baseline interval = 18.7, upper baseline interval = 16.9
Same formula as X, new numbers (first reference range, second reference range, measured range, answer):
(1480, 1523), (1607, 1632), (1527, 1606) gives 8.78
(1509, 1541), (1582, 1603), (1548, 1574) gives 0.67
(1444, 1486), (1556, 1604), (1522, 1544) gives -3.71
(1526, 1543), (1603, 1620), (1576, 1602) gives 4.89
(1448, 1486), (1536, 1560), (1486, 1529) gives -3.68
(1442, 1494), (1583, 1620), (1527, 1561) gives -2.23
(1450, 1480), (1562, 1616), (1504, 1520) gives -2.85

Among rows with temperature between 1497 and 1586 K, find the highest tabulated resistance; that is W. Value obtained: 19.44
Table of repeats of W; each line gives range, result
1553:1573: 18.15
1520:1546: 18.54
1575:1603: 16.63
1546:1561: 17.72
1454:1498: 18.93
